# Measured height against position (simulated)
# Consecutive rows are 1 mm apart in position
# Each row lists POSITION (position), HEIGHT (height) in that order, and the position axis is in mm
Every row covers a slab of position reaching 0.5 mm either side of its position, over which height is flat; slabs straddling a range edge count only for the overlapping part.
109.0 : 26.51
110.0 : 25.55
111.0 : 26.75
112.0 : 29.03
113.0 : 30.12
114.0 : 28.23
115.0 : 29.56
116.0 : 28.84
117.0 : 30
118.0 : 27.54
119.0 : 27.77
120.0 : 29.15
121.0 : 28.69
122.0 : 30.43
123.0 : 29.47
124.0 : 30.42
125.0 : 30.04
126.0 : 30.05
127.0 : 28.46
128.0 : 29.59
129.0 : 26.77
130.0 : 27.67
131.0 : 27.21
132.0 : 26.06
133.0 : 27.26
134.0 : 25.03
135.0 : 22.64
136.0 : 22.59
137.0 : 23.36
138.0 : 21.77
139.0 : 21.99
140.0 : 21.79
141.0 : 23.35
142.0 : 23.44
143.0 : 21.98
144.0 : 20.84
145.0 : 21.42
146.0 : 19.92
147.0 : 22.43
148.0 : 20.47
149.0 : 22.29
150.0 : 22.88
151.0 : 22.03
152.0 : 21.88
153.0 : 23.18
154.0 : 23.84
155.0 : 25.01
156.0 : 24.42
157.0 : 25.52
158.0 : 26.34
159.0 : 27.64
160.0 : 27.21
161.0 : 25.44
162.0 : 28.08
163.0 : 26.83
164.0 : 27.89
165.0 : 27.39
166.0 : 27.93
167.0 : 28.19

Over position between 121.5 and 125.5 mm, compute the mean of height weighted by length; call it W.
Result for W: 30.1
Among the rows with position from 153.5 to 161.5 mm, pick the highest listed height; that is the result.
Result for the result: 27.64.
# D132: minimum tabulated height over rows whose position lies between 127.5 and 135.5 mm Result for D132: 22.64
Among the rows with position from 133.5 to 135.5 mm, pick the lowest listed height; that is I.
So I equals 22.64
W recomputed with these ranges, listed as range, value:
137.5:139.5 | 21.9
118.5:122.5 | 29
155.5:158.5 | 25.4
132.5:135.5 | 25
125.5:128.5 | 29.4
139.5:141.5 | 22.6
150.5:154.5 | 22.7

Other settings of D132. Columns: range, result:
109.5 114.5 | 25.55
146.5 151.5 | 20.47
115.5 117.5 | 28.84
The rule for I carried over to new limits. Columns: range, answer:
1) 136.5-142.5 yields 21.77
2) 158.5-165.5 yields 25.44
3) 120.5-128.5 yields 28.46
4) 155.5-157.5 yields 24.42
